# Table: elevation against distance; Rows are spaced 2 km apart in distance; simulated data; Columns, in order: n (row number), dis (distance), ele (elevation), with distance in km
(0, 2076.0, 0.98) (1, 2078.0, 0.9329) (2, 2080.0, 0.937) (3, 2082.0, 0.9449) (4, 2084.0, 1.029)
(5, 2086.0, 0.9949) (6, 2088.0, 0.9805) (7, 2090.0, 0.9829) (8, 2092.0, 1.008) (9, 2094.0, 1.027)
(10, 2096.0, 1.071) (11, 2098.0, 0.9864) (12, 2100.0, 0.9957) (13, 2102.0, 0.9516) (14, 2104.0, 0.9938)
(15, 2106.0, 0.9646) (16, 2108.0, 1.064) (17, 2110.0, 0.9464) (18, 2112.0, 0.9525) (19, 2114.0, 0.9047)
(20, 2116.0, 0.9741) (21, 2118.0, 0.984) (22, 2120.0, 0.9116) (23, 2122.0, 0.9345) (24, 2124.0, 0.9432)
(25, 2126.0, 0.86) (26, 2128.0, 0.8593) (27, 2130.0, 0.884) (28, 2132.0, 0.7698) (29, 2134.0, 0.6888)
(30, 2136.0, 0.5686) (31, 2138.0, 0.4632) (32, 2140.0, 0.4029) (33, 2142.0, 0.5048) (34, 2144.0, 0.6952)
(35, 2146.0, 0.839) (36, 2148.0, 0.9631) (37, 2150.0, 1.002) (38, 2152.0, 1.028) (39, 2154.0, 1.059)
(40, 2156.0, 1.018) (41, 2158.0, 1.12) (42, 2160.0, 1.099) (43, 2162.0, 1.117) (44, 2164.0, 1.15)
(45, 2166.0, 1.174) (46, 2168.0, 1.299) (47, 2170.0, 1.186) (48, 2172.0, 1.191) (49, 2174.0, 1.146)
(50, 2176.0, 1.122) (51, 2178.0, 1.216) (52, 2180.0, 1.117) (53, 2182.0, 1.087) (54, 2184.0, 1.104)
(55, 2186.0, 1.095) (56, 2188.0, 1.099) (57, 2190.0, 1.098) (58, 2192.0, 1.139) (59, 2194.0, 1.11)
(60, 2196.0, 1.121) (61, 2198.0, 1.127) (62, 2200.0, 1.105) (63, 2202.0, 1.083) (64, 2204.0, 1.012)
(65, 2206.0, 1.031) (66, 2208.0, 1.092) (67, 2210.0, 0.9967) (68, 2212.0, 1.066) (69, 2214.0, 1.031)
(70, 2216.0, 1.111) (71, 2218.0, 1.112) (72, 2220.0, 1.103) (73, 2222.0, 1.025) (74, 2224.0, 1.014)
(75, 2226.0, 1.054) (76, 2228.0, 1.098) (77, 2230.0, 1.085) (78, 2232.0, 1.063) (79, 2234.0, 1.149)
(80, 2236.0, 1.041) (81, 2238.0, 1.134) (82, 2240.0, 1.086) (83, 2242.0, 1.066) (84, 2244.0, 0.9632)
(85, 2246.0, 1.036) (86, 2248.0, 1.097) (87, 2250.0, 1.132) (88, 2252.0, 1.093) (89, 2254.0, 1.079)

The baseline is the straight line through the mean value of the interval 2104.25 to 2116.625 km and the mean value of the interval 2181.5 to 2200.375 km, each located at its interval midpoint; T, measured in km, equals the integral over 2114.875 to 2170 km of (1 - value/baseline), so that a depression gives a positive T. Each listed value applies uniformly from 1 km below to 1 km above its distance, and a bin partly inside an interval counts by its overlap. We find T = 6.5 km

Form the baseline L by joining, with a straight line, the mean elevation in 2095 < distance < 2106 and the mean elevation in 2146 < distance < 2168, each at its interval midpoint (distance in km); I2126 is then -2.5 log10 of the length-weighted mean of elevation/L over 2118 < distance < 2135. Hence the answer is 0.19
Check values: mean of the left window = 0.997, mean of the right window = 1.07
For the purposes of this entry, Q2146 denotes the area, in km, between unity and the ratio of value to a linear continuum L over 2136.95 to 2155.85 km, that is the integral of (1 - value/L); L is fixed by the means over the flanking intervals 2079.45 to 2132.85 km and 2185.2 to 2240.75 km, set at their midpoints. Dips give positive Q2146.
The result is 4.19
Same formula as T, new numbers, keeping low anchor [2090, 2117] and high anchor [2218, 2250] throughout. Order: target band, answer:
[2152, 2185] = -3.4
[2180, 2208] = -1.3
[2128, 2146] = 6.4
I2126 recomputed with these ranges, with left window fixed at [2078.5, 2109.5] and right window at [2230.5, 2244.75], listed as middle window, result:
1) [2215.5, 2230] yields -0.01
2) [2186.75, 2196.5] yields -0.06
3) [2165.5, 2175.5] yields -0.16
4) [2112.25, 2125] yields 0.07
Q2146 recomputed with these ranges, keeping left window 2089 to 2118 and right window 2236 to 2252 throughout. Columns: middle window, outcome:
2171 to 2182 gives -1.3 km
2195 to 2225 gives -0.5 km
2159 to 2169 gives -1.4 km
